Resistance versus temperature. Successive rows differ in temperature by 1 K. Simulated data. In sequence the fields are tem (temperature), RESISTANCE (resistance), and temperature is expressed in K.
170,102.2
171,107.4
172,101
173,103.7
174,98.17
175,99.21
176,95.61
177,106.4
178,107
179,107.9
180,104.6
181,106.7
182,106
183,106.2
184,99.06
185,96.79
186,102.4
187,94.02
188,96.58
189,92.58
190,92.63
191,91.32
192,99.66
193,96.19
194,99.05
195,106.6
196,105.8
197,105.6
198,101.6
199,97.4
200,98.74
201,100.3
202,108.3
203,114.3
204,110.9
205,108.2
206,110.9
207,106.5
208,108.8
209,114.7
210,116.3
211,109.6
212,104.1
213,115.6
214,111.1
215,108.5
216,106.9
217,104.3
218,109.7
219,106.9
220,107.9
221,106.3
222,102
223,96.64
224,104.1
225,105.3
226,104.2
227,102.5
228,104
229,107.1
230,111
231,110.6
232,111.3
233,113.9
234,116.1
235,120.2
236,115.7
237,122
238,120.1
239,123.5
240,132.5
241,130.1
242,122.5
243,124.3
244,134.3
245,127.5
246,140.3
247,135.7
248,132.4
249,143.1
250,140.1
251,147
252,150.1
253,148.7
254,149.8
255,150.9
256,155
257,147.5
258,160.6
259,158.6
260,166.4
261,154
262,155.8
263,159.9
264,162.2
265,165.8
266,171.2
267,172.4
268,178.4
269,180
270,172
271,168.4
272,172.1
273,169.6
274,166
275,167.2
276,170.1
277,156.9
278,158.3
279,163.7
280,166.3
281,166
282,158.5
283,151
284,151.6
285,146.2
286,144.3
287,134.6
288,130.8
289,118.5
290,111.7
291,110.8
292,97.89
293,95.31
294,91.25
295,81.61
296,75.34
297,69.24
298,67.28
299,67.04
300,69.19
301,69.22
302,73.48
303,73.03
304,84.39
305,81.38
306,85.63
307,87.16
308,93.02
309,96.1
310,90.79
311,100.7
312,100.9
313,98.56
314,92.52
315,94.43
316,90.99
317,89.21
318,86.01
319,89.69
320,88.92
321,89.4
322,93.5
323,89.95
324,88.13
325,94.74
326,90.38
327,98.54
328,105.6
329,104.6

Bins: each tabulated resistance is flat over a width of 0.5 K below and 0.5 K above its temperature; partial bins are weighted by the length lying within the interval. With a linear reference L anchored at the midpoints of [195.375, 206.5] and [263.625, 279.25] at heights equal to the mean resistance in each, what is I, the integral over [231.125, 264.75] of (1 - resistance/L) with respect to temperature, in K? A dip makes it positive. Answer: 2.2 K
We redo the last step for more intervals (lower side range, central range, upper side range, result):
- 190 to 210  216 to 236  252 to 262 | 3.06 K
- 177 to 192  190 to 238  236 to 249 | 3.15 K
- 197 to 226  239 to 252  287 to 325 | -4.32 K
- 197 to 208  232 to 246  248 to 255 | 1.26 K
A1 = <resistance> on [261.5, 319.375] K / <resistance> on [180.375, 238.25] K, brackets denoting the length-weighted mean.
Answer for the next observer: 1.15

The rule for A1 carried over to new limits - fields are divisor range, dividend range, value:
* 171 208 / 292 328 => 0.85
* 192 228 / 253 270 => 1.52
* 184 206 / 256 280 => 1.63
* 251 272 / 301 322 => 0.55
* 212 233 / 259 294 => 1.43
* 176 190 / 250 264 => 1.52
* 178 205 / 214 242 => 1.09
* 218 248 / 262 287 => 1.41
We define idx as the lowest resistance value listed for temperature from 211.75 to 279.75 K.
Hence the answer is 96.64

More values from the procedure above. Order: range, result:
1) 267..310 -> 67.04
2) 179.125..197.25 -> 91.32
